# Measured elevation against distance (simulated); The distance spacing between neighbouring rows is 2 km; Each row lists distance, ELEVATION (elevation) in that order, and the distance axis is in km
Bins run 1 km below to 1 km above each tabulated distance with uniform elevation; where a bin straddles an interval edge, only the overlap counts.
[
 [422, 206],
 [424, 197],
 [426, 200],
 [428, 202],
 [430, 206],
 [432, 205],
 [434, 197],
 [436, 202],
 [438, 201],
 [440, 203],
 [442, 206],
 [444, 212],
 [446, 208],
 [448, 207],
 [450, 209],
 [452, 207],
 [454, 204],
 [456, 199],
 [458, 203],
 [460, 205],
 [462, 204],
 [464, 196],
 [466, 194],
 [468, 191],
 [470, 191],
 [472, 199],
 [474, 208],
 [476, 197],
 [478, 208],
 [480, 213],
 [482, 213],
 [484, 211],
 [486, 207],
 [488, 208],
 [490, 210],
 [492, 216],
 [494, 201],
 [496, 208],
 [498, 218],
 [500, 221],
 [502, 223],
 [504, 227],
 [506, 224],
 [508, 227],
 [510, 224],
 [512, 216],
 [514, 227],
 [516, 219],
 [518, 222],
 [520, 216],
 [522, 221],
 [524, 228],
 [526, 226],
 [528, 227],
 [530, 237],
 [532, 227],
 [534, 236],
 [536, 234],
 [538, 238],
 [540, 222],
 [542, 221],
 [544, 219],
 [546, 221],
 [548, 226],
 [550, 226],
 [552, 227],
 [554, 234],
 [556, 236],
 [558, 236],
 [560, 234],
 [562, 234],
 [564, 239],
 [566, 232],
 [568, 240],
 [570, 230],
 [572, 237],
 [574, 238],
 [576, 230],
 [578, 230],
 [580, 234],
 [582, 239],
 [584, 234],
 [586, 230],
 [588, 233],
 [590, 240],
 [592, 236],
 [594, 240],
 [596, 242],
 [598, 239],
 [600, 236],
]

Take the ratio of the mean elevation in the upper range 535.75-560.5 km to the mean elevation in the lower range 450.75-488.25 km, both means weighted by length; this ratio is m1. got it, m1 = 1.1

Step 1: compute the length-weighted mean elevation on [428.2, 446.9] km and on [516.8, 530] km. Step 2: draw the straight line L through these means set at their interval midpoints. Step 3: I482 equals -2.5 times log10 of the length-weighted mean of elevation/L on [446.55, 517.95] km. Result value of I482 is 0.026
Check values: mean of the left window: 204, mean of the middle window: 210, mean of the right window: 224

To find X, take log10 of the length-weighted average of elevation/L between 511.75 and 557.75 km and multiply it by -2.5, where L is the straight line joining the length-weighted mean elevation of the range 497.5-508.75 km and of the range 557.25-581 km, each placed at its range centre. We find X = 0.01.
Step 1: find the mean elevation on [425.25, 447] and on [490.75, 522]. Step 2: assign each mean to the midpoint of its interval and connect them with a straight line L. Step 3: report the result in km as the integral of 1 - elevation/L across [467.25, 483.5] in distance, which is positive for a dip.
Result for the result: 0.7 km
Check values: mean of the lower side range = 204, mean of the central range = 203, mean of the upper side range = 219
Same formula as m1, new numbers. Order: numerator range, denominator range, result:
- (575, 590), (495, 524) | 1.05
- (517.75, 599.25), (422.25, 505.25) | 1.13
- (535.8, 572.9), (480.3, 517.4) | 1.07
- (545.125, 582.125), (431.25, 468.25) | 1.15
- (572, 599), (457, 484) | 1.17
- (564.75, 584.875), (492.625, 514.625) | 1.07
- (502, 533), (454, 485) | 1.11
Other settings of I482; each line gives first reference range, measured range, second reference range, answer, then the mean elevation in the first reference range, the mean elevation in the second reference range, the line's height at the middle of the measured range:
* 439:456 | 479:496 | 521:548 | 0.03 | 207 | 227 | 216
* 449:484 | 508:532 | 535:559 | -0.02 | 203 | 228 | 220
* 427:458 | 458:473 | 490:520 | 0.07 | 204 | 219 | 210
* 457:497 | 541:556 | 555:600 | 0.00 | 204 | 236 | 227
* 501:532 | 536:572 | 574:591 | 0.00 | 224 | 234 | 230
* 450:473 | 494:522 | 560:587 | -0.03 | 200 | 234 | 214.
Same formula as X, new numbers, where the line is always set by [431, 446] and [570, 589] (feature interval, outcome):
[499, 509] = -0.03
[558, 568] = -0.02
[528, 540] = -0.04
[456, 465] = 0.04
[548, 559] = -0.01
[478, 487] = 0.01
